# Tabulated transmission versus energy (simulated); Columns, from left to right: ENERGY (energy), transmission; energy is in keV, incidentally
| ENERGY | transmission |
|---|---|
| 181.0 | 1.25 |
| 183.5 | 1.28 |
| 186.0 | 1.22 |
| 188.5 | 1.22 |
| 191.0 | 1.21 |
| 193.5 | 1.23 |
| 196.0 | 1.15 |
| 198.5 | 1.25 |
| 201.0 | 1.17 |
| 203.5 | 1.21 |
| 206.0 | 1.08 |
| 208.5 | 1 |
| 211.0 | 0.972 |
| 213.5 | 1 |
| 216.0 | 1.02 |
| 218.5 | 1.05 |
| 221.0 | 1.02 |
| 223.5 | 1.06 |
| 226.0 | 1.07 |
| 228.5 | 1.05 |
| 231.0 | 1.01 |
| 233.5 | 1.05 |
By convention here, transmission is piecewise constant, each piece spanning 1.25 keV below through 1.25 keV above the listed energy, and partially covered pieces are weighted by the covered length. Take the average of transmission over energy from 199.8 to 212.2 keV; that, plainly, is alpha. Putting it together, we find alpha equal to 1.09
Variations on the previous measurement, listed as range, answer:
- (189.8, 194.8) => 1.22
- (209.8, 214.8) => 0.986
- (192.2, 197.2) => 1.19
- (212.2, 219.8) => 1.02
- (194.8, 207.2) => 1.17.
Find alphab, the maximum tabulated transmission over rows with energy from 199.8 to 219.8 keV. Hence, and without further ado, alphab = 1.21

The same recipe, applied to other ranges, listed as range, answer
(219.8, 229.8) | 1.07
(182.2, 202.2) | 1.28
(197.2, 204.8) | 1.25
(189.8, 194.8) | 1.23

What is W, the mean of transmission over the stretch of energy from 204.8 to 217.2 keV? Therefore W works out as 1.01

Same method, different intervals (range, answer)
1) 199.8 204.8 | 1.19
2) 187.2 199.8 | 1.21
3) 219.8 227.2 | 1.05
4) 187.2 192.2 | 1.22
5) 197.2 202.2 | 1.21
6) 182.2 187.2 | 1.25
